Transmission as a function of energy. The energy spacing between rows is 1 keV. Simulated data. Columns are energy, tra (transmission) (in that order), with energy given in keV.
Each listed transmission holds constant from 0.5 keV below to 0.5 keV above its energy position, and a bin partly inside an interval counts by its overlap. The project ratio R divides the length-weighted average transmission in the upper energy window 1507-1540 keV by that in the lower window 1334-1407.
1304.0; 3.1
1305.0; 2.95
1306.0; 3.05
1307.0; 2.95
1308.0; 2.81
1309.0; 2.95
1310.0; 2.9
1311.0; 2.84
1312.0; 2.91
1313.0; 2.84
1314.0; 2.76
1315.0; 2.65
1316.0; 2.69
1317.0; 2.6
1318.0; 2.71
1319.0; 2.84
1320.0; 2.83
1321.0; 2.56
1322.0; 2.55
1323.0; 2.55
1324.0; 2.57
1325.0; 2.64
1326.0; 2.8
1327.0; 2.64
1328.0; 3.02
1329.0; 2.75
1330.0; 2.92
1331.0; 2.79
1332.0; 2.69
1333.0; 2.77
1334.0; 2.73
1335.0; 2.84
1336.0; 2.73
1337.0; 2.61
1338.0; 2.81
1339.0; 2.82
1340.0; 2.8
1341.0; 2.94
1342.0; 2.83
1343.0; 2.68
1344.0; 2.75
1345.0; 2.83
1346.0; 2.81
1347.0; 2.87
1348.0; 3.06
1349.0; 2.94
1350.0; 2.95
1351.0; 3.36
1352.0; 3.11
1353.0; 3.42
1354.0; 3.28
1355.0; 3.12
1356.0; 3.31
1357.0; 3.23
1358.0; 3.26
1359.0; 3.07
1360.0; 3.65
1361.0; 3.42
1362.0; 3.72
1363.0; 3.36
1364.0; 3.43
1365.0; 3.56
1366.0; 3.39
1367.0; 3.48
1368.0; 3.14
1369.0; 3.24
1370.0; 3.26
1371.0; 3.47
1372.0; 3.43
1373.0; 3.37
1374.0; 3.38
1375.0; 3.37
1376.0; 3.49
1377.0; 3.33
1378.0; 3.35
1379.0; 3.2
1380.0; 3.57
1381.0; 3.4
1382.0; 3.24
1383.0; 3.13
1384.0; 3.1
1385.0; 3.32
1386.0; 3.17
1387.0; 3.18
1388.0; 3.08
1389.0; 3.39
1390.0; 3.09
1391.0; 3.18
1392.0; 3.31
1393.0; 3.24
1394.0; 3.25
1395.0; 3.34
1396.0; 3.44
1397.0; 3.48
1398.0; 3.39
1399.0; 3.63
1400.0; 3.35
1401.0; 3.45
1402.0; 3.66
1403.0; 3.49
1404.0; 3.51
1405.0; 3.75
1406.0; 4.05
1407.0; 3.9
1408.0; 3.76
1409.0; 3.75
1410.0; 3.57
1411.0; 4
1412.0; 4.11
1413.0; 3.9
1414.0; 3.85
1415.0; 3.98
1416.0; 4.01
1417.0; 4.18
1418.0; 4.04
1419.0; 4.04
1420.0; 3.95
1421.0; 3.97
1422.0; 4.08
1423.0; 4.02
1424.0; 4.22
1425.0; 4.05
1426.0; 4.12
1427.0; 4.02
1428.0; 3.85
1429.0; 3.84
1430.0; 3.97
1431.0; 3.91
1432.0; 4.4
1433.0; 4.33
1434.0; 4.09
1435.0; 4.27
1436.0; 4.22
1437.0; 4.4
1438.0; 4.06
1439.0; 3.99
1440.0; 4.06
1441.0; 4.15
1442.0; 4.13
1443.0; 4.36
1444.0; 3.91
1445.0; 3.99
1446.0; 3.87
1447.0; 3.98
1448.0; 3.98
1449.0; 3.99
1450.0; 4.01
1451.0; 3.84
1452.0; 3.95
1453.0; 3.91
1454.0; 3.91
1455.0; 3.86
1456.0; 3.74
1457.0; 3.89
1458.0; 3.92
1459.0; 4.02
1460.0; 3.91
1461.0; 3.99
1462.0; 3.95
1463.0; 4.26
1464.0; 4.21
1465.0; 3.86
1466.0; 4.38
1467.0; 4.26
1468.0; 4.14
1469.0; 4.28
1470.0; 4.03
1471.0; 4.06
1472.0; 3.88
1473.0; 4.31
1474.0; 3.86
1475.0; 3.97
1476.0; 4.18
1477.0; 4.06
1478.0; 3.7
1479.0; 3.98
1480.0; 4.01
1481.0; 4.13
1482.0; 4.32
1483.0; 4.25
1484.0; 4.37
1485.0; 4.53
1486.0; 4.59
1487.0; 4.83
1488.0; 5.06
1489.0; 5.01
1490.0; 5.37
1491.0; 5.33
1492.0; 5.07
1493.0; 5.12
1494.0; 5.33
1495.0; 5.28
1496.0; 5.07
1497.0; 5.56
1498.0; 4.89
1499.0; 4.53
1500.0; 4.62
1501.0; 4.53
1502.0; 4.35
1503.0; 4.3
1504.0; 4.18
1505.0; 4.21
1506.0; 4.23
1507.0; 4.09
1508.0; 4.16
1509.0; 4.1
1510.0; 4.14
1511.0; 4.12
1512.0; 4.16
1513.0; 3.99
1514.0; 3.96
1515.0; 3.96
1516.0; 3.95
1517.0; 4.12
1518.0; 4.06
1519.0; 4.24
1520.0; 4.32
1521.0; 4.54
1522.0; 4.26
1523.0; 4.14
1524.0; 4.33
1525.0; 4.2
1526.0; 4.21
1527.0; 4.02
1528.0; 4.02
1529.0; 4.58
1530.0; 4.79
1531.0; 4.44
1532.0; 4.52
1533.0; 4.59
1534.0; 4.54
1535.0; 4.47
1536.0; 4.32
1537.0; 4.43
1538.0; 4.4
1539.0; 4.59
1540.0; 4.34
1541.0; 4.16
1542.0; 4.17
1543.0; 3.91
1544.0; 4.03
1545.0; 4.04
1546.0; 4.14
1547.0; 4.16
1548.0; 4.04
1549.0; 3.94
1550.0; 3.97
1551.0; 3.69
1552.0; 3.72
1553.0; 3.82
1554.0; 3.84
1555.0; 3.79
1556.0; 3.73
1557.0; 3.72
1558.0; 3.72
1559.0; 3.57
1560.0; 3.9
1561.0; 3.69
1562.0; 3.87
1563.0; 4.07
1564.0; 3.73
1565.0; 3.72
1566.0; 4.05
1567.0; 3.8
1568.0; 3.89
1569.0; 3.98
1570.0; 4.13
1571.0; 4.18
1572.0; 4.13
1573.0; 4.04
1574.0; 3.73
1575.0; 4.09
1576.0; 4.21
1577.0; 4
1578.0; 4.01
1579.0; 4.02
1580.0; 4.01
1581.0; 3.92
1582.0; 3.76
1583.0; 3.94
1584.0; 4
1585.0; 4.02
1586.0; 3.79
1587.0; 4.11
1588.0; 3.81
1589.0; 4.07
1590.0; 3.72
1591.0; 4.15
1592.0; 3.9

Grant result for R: 1.32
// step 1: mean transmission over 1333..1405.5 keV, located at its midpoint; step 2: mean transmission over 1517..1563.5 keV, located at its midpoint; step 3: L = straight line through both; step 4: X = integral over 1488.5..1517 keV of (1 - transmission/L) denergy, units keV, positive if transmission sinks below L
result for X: -4.5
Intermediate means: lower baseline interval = 3.22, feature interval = 4.55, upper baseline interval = 4.13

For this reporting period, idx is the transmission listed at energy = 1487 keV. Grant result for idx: 4.83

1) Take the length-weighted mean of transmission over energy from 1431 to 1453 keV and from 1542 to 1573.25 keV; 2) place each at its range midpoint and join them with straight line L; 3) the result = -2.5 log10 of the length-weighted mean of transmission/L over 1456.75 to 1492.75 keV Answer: -0.07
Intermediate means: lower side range 4.09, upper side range 3.91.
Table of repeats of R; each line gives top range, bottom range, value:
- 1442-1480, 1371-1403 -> 1.20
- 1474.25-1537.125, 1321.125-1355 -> 1.55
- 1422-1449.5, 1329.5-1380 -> 1.30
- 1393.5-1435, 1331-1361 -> 1.29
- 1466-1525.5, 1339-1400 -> 1.35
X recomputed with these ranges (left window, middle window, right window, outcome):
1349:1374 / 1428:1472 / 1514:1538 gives -2.3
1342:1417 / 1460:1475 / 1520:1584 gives -1.4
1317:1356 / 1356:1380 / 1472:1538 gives -1.9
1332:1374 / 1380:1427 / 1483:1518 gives -0.3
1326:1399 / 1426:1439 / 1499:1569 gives -2.0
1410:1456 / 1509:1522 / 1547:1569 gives -0.8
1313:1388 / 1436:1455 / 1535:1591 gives -3.1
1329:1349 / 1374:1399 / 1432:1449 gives 0.8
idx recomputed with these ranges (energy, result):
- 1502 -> 4.35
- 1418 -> 4.04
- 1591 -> 4.15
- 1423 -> 4.02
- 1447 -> 3.98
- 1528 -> 4.02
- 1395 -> 3.34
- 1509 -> 4.1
